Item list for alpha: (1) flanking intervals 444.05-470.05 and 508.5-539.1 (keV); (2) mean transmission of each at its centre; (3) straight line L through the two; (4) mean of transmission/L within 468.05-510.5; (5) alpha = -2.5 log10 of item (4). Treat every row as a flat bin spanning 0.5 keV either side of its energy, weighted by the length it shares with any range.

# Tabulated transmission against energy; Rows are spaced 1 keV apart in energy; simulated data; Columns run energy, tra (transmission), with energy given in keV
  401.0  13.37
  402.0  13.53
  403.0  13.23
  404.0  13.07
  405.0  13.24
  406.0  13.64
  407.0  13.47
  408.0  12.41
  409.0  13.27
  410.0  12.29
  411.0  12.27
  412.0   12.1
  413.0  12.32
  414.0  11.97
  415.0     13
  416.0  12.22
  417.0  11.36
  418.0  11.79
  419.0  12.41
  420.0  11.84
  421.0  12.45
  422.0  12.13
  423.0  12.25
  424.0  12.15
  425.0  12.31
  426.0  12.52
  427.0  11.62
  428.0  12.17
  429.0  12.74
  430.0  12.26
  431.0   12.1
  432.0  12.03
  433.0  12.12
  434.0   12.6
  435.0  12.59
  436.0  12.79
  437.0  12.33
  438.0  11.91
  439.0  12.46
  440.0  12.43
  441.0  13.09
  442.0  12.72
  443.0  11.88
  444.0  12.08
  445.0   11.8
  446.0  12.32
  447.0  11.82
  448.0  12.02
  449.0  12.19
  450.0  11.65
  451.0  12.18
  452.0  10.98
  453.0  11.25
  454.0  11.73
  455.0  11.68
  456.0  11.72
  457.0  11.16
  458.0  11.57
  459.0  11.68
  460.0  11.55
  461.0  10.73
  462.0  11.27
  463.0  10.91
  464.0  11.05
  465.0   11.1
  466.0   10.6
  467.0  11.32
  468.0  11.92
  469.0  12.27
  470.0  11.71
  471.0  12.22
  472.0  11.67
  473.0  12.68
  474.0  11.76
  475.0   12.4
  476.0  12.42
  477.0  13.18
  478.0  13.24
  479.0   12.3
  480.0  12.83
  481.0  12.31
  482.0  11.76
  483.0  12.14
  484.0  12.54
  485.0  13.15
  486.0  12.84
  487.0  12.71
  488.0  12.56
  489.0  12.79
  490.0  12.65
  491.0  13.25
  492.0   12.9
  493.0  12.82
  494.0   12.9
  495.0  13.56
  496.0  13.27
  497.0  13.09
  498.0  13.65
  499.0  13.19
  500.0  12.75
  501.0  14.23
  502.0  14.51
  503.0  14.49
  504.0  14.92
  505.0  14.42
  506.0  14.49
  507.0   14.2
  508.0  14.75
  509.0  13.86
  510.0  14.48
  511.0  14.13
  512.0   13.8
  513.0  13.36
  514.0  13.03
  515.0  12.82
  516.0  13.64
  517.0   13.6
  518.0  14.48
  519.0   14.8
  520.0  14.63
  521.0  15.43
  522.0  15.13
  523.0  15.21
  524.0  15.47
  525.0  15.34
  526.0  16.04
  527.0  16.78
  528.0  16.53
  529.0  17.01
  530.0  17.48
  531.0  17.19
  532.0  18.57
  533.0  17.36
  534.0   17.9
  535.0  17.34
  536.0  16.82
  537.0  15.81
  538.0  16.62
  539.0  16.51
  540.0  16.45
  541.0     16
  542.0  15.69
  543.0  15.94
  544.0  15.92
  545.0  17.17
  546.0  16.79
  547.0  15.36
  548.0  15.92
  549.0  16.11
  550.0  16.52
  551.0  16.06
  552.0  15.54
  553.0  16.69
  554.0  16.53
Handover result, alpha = 0.032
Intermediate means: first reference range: 11.6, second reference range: 15.5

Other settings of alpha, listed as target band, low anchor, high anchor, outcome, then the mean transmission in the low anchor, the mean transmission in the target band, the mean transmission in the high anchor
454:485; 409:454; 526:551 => 0.16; 12.2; 11.9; 16.6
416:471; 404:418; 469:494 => 0.06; 12.6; 11.9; 12.5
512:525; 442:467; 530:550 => 0.08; 11.6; 14.3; 16.6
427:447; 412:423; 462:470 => -0.04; 12.2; 12.3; 11.3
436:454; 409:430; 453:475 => -0.02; 12.2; 12.1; 11.6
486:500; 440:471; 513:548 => 0.06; 11.7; 13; 15.9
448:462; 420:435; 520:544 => 0.16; 12.2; 11.6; 16.4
